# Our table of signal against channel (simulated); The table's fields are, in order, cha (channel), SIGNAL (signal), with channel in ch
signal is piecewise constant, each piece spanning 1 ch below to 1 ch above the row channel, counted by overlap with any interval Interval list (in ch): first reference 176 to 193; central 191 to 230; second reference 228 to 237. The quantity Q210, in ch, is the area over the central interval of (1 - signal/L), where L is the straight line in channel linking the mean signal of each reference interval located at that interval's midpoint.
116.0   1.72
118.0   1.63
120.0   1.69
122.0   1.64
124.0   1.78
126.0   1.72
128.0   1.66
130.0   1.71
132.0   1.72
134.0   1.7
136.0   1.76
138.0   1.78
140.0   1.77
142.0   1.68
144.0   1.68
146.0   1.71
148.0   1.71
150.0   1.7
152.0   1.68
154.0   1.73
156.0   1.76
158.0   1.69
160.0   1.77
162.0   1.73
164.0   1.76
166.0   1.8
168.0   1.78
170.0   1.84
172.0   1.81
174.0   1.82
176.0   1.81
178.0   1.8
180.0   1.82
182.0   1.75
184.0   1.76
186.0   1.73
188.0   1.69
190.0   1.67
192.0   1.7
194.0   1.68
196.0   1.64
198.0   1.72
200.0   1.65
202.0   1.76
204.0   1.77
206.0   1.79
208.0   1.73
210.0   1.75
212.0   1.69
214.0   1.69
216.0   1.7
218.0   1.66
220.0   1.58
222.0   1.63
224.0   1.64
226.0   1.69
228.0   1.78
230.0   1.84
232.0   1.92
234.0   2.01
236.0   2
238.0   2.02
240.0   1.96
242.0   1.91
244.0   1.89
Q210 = 3.0 ch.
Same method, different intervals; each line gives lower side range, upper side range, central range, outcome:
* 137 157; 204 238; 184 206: 0.5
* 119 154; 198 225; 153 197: -1.2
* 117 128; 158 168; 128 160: 0.1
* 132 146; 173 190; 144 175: -0.1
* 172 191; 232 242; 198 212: 0.9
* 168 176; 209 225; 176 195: 0.4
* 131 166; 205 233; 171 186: -0.6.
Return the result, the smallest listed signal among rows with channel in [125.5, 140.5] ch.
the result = 1.66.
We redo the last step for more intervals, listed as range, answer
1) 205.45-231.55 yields 1.58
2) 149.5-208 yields 1.64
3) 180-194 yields 1.67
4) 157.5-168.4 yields 1.69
